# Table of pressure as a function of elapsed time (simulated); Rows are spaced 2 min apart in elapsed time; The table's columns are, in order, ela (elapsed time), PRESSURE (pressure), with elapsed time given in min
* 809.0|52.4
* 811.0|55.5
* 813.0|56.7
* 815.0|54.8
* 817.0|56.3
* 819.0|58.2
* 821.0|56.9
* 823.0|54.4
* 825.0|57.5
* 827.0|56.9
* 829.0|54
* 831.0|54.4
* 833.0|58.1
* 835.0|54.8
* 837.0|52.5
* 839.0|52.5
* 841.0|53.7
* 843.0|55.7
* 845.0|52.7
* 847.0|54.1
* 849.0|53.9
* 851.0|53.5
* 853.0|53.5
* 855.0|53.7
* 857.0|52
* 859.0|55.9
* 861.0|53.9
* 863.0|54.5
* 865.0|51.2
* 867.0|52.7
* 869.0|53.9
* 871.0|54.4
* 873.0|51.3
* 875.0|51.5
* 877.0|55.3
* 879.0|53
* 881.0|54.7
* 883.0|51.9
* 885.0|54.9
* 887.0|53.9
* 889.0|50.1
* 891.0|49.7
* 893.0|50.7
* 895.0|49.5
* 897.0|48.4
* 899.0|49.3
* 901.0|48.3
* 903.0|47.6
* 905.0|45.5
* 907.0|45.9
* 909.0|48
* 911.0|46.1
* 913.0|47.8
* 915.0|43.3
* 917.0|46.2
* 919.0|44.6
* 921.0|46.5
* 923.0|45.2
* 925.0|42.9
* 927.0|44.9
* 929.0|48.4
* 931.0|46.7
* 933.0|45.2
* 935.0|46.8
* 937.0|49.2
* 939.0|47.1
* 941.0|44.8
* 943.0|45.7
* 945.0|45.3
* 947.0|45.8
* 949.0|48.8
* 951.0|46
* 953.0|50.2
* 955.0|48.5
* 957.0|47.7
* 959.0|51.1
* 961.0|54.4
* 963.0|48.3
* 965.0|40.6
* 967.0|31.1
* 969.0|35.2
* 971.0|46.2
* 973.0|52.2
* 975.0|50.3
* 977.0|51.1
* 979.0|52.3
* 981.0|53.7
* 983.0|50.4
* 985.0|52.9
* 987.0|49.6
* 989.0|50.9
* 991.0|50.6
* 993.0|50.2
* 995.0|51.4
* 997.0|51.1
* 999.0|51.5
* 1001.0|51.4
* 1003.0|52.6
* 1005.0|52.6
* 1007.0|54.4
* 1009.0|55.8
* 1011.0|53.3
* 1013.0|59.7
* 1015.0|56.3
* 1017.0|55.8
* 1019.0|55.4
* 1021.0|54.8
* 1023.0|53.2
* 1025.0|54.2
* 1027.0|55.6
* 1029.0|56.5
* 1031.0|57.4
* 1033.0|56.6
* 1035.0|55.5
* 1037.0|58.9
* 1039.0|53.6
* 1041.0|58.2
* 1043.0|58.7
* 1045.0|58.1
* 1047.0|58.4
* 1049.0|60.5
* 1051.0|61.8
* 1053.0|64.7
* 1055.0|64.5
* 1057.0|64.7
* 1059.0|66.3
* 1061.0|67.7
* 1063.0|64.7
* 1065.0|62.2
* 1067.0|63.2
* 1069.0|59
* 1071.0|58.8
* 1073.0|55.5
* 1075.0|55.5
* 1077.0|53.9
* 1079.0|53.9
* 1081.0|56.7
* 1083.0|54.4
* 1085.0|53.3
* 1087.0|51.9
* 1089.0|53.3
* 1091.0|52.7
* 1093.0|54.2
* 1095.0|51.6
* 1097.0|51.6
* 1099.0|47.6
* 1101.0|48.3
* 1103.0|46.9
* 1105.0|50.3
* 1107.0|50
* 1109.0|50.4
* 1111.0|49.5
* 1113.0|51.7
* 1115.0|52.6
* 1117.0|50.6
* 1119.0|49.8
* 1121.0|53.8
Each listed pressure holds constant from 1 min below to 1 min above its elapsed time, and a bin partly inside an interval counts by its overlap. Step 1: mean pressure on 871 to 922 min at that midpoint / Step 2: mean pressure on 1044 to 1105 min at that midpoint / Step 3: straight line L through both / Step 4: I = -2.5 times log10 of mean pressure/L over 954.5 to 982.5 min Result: 0.11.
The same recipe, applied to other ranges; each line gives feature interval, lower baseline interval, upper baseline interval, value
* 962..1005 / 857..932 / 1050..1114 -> 0.08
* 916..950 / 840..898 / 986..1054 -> 0.17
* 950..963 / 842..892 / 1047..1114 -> 0.10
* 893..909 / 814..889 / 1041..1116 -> 0.14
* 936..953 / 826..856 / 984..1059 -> 0.18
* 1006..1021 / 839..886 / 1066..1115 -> -0.05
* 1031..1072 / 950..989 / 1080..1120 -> -0.21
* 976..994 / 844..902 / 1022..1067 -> 0.12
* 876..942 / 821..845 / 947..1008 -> 0.08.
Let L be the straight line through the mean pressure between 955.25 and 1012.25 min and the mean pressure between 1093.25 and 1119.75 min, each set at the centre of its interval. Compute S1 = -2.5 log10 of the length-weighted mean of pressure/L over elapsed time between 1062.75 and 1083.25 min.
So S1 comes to -0.16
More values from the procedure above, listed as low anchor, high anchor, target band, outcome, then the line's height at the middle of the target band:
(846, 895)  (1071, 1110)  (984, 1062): -0.07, 52.6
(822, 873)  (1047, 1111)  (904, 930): 0.19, 54.8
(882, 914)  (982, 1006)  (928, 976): 0.09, 50.4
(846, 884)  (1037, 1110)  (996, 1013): 0.05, 55.6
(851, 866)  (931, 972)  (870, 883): -0.02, 52.1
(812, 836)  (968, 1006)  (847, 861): 0.02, 55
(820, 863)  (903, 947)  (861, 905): -0.03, 50.3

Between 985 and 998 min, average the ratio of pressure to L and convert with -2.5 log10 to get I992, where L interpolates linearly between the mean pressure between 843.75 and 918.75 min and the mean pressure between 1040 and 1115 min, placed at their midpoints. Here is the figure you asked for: 0.07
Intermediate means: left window 51.1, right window 56.3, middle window 50.8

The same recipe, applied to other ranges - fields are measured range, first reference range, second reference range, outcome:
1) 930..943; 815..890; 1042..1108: 0.184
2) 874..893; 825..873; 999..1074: 0.043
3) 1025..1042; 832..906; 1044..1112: -0.017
